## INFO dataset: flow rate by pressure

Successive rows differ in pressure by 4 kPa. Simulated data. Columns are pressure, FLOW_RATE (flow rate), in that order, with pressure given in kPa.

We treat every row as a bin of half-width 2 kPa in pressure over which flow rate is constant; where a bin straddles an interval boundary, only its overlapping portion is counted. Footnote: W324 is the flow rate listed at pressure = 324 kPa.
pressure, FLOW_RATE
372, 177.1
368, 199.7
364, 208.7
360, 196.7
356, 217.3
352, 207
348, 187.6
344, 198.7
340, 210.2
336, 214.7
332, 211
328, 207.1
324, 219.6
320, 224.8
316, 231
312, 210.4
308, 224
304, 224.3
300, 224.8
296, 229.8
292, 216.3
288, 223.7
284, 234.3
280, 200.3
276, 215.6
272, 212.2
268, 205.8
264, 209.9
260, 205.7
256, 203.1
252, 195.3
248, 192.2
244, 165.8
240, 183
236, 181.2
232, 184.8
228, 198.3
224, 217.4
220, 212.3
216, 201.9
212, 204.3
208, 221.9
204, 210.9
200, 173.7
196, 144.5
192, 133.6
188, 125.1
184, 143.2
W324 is 219.6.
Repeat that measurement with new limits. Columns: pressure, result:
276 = 215.6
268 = 205.8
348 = 187.6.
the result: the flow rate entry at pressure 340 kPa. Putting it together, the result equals 210.2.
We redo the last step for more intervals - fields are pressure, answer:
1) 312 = 210.4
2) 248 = 192.2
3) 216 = 201.9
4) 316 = 231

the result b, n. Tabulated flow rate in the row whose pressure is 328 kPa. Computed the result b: 207.1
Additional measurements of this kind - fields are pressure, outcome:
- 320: 224.8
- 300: 224.8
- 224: 217.4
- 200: 173.7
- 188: 125.1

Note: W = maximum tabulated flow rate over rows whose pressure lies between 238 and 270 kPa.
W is 209.9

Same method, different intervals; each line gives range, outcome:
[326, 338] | 214.7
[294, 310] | 229.8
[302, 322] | 231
